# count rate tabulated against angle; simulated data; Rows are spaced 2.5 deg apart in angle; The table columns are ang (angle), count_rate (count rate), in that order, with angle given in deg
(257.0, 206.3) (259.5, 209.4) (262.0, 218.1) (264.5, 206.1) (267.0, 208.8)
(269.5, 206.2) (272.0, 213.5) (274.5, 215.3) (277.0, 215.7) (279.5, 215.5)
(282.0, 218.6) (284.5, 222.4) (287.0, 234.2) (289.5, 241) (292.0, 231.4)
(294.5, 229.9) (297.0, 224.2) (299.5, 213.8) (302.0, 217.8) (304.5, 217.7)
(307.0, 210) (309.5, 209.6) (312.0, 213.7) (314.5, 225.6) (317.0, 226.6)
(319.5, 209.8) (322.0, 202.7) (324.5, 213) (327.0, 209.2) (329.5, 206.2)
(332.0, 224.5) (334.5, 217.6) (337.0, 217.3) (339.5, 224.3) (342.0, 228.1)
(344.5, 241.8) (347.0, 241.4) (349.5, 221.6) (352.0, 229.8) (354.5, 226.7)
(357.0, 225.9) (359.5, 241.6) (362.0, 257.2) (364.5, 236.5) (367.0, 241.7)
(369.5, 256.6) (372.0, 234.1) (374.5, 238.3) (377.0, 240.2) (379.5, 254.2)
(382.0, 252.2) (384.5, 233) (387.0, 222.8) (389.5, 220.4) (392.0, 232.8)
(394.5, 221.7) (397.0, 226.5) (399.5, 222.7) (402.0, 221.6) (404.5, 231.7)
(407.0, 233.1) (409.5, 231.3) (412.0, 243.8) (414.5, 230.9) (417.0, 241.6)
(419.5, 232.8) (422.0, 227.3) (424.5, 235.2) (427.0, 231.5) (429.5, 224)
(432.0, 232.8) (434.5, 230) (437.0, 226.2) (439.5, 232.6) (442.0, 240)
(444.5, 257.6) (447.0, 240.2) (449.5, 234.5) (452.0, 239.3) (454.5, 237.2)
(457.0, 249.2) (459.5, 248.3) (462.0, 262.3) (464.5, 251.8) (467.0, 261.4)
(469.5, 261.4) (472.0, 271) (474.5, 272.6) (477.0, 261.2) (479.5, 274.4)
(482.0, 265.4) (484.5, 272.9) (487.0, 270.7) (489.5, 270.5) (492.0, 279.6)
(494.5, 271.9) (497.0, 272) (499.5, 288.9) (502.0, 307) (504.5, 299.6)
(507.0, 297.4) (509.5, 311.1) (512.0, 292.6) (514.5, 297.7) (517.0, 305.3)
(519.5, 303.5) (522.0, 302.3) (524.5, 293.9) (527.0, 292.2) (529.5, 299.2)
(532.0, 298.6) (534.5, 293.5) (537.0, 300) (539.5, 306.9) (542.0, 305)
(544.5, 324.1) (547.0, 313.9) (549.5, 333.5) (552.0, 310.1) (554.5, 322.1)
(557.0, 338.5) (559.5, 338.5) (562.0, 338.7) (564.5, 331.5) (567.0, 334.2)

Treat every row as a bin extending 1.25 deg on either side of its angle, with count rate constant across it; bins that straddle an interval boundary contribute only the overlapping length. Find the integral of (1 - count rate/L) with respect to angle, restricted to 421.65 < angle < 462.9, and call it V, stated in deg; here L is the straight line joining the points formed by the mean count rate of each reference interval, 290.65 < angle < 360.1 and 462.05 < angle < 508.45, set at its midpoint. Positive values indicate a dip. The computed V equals 3.5 deg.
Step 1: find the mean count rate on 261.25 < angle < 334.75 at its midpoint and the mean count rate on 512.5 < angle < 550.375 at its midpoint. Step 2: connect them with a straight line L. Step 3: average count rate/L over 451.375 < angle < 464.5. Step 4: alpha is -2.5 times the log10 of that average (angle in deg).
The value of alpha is 0.119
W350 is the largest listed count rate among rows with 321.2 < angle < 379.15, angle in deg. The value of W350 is 257.2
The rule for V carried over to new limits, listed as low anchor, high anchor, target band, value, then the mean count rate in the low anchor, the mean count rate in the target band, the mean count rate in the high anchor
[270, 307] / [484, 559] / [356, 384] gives 0.6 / 221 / 243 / 300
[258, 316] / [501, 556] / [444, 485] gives 3.8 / 218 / 256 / 305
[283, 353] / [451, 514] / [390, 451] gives 4.9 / 222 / 232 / 272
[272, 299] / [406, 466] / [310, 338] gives 1.6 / 224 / 215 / 238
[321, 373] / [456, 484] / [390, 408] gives 1.2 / 229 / 227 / 262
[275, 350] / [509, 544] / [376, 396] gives 1.1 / 221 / 234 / 300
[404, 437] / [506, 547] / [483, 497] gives 0.3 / 233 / 273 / 302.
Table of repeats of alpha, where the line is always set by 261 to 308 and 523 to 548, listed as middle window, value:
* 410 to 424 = 0.122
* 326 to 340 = 0.091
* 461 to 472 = 0.077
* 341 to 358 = 0.045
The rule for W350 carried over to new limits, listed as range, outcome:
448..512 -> 311.1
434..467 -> 262.3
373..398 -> 254.2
